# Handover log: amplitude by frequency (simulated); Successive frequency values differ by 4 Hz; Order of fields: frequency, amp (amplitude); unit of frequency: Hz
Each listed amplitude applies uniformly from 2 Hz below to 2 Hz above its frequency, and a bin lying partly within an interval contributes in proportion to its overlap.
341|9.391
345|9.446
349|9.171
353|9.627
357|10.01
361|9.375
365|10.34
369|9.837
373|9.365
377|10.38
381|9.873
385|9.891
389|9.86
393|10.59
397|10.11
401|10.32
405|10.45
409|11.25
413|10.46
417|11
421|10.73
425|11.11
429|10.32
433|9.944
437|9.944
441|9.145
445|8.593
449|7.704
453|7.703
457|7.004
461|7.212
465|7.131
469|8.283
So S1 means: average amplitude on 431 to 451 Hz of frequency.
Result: 9.07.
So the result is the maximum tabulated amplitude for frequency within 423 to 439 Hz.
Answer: 11.11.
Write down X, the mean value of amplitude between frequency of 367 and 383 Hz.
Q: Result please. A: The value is 9.86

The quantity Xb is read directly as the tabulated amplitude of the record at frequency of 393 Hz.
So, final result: 10.59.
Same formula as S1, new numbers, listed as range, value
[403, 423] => 10.8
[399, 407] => 10.4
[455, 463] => 7.11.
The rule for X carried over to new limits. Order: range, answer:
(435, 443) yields 9.54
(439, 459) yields 8.03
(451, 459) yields 7.35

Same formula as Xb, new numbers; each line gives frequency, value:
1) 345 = 9.446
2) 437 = 9.944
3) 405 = 10.45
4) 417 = 11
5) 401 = 10.32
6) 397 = 10.11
